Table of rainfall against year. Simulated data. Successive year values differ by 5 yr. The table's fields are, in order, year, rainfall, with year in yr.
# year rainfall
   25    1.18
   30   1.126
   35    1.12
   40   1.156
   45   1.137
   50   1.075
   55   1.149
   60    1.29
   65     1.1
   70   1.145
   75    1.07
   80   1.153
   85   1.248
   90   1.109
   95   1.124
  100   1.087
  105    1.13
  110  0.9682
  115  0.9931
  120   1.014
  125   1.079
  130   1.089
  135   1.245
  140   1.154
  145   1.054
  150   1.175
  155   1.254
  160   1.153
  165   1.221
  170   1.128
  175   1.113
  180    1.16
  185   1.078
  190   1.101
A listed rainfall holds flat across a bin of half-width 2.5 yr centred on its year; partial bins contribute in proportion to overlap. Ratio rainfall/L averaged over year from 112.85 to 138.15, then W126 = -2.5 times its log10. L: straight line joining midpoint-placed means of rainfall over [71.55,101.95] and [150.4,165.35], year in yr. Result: 0.08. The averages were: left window 1.13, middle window 1.09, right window 1.2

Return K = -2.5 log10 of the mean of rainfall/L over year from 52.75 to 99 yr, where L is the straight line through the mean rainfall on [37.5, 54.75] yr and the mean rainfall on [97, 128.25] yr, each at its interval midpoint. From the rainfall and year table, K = -0.059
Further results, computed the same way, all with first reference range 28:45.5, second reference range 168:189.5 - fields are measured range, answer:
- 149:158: -0.090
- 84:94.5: -0.028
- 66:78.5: 0.020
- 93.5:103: 0.022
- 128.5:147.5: -0.015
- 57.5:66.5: -0.069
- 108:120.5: 0.140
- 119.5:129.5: 0.062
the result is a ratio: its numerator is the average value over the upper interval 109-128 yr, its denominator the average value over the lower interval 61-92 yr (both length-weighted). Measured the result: 0.89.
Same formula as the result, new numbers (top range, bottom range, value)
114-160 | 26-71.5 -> 0.98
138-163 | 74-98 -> 1.01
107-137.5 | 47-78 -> 0.94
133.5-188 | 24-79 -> 1.01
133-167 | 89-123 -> 1.11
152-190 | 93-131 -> 1.09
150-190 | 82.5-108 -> 1.02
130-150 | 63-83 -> 1.02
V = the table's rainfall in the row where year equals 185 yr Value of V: 1.078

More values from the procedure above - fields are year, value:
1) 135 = 1.245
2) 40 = 1.156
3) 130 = 1.089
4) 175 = 1.113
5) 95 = 1.124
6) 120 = 1.014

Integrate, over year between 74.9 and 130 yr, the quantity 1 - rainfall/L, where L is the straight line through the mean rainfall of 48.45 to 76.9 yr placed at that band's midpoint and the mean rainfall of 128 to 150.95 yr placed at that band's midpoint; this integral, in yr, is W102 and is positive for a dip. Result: 2.5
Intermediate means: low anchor 1.14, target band 1.09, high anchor 1.14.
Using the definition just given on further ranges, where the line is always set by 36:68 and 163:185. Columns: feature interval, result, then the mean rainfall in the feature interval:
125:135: 0.19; 1.13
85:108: 0.48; 1.12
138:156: -0.08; 1.15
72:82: 0.33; 1.11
